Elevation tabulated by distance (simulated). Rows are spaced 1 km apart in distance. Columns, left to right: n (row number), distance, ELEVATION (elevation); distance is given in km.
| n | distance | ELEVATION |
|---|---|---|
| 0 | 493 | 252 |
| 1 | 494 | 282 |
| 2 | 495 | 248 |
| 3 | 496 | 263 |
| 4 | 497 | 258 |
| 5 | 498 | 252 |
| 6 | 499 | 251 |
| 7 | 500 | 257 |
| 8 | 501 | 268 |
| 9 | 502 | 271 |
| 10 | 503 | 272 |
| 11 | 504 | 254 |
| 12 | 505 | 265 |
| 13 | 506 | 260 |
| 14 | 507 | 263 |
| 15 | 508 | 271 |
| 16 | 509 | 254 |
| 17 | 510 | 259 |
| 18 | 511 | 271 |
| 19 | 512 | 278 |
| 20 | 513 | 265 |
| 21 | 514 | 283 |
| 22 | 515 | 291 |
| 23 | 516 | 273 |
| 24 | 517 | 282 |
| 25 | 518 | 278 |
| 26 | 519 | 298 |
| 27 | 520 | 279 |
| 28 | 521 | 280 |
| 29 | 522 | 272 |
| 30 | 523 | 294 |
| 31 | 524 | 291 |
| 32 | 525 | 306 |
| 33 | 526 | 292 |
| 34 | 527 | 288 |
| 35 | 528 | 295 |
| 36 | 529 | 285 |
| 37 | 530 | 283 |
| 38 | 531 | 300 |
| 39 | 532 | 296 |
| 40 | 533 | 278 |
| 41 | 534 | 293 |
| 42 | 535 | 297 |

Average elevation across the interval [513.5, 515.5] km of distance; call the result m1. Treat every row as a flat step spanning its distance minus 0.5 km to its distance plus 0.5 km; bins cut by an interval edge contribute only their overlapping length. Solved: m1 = 287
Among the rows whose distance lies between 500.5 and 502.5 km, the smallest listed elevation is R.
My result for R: 268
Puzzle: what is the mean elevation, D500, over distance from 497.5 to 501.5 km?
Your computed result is 257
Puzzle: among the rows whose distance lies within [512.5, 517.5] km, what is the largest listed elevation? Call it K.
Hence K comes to 291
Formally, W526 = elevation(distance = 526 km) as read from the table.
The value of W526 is 292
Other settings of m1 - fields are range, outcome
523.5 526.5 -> 296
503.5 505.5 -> 260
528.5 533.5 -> 288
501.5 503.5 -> 272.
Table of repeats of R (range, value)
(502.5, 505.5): 254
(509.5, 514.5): 259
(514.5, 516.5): 273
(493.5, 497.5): 248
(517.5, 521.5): 278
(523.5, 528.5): 288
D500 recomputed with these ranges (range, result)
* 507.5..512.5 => 267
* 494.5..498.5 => 255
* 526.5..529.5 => 289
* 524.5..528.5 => 295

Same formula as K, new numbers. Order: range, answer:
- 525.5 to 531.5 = 300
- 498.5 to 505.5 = 272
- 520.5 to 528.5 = 306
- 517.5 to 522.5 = 298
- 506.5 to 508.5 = 271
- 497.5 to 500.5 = 257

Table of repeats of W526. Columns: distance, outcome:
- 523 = 294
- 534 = 293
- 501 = 268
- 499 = 251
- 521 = 280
